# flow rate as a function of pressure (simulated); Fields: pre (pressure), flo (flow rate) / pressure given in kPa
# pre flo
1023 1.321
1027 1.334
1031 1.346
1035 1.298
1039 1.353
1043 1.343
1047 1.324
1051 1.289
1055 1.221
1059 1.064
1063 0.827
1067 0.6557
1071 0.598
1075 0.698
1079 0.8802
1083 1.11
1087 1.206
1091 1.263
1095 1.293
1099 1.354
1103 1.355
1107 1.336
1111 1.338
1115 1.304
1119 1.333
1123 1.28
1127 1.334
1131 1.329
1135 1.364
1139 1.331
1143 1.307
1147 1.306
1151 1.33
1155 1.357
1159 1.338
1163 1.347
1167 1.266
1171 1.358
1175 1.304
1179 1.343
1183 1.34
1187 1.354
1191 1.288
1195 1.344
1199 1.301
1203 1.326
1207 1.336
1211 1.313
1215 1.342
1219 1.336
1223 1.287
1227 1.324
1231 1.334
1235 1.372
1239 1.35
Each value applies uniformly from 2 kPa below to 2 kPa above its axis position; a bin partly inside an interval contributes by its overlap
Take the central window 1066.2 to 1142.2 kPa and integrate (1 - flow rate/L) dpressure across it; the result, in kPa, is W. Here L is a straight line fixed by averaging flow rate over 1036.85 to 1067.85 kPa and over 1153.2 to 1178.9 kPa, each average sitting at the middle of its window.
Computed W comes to 3.1 kPa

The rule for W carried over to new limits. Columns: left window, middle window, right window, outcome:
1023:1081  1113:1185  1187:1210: -4.7 kPa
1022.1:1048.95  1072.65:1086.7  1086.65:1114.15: 4.2 kPa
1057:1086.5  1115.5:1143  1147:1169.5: -3.8 kPa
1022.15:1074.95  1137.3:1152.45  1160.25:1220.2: -0.6 kPa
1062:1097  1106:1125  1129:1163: -2.6 kPa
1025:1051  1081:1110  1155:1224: 1.1 kPa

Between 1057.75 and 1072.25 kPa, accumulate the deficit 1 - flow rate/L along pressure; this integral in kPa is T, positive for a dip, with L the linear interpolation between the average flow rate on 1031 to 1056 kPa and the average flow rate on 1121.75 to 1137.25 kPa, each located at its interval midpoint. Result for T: 5.9 kPa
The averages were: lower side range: 1.31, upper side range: 1.33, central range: 0.782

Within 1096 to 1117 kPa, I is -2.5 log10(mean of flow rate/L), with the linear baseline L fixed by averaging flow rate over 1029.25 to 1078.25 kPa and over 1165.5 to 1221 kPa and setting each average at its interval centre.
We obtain -0.14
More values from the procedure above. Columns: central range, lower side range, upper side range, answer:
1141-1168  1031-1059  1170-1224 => -0.006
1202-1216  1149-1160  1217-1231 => -0.004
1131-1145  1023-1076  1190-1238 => -0.087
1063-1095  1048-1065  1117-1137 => 0.262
